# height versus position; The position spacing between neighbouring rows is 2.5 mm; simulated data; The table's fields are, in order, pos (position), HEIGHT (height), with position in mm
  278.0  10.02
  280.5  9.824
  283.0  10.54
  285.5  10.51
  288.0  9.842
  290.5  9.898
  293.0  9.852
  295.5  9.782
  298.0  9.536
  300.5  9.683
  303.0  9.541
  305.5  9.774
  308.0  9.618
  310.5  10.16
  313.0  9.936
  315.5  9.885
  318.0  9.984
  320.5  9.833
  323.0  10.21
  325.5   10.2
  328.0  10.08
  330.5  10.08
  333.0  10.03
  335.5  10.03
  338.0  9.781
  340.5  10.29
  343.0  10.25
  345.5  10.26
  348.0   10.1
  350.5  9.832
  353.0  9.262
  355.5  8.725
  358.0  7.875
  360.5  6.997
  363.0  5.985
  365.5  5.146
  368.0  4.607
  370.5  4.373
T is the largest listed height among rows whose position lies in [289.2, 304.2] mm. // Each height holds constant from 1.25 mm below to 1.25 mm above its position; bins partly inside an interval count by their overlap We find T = 9.898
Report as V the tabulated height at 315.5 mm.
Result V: 9.885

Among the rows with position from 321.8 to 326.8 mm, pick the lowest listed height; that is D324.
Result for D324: 10.2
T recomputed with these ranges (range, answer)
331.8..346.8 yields 10.29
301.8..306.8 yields 9.774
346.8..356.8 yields 10.1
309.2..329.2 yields 10.21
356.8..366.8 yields 7.875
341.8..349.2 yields 10.26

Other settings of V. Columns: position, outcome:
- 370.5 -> 4.373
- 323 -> 10.21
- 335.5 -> 10.03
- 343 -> 10.25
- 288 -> 9.842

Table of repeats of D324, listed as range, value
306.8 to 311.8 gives 9.618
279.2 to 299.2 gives 9.536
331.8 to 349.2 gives 9.781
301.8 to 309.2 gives 9.541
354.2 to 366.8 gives 5.146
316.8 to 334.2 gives 9.833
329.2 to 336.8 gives 10.03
